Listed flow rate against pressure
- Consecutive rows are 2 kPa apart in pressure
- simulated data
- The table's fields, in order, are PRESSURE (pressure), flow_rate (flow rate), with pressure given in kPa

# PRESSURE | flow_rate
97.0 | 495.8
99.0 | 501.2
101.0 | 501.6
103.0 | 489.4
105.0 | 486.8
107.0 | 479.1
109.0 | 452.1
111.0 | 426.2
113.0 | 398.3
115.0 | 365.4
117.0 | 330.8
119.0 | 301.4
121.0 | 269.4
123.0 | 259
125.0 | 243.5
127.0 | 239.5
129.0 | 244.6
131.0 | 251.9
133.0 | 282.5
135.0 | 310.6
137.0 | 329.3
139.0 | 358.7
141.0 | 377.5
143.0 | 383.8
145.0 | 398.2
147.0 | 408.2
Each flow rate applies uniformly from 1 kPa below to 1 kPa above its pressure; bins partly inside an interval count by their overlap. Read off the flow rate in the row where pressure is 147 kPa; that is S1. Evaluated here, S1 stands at 408.2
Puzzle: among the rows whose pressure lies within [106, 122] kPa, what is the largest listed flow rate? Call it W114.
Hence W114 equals 479.1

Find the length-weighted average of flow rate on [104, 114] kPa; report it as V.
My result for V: 448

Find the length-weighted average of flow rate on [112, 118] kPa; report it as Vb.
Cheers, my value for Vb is 365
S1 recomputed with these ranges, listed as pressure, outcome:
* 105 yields 486.8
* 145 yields 398.2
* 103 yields 489.4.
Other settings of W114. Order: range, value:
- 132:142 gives 377.5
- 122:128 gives 259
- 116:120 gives 330.8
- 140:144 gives 383.8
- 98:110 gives 501.6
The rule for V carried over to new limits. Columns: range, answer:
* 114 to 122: 317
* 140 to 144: 381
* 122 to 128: 247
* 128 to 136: 272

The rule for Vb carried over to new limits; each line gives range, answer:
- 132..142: 332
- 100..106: 493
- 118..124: 277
